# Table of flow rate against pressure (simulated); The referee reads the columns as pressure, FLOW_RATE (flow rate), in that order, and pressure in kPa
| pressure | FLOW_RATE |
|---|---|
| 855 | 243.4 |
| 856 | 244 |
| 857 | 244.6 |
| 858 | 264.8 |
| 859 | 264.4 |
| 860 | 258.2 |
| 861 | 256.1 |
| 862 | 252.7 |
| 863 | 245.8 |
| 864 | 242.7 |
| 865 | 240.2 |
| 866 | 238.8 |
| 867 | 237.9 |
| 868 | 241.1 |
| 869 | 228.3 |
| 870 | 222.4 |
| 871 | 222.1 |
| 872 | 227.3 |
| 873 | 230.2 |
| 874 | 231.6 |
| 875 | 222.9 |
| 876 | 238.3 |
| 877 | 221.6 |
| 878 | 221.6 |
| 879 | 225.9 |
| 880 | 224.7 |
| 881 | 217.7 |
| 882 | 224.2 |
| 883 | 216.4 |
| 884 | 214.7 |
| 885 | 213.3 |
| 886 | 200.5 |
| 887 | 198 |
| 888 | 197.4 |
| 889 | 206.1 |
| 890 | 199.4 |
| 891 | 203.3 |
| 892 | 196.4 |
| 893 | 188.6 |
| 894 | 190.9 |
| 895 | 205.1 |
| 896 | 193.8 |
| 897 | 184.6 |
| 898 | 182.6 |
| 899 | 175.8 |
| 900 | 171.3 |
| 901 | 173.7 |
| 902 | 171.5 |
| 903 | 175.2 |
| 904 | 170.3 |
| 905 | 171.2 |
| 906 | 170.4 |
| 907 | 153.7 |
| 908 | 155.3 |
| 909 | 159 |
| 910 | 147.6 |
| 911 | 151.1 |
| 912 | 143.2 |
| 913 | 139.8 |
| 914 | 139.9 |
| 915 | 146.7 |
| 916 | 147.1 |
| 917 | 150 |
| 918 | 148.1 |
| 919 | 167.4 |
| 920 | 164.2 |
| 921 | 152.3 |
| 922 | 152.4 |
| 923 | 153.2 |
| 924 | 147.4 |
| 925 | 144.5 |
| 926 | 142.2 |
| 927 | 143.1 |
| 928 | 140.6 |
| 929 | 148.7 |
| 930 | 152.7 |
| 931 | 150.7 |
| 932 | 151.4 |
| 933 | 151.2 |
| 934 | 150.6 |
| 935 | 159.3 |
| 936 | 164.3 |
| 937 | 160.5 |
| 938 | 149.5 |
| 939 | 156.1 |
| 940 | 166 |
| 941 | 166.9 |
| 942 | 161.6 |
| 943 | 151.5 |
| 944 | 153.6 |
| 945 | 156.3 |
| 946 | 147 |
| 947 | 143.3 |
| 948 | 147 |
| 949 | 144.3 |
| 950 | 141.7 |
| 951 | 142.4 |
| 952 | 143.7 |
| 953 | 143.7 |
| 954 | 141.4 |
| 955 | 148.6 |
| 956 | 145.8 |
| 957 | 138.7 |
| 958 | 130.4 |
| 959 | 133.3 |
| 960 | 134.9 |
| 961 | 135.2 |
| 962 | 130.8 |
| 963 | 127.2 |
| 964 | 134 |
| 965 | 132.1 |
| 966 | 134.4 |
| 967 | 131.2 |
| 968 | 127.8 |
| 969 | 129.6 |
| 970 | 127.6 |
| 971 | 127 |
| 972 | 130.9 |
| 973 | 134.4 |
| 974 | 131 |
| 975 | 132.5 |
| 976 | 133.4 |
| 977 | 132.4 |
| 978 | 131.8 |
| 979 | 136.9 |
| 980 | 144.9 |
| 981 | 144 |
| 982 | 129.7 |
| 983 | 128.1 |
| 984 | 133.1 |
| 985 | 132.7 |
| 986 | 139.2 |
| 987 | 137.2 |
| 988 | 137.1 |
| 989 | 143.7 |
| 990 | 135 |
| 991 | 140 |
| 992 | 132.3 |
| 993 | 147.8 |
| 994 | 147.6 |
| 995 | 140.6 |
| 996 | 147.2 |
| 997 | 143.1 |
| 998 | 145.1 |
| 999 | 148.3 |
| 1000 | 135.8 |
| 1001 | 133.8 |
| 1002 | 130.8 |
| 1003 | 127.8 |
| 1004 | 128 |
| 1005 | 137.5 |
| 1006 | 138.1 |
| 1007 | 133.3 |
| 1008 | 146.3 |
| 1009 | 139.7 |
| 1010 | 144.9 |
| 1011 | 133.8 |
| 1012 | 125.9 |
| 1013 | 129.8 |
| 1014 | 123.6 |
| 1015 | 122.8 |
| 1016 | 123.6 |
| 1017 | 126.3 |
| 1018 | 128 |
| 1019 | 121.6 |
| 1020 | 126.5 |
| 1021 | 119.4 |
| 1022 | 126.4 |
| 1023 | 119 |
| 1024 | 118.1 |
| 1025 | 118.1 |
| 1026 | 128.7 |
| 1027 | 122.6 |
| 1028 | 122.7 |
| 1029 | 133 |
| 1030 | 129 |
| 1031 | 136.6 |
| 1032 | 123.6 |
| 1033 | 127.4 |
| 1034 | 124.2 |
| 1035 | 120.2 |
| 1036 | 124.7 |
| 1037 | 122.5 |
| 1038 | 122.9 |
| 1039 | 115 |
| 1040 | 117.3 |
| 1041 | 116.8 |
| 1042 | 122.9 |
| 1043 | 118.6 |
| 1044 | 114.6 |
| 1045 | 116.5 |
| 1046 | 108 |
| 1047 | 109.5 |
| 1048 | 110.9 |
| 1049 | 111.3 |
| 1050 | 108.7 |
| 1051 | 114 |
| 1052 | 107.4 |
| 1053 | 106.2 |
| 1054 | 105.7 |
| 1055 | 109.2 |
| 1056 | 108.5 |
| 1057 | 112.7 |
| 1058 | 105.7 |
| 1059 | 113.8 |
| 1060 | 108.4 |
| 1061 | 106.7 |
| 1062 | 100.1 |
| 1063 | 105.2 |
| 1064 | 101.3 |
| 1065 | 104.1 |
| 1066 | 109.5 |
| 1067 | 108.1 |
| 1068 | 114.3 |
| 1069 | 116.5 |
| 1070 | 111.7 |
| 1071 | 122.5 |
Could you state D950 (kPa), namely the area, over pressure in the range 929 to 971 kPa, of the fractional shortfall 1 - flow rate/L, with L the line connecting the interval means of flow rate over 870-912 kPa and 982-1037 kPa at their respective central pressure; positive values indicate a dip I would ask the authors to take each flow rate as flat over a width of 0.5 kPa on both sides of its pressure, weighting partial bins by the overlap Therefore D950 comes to 5.0 kPa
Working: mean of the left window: 196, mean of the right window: 132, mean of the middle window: 145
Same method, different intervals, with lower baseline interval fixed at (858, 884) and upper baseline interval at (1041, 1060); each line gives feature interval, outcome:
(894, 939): 9.85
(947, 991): 8.15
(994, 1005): 0.60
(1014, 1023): 0.63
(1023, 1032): 0.11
